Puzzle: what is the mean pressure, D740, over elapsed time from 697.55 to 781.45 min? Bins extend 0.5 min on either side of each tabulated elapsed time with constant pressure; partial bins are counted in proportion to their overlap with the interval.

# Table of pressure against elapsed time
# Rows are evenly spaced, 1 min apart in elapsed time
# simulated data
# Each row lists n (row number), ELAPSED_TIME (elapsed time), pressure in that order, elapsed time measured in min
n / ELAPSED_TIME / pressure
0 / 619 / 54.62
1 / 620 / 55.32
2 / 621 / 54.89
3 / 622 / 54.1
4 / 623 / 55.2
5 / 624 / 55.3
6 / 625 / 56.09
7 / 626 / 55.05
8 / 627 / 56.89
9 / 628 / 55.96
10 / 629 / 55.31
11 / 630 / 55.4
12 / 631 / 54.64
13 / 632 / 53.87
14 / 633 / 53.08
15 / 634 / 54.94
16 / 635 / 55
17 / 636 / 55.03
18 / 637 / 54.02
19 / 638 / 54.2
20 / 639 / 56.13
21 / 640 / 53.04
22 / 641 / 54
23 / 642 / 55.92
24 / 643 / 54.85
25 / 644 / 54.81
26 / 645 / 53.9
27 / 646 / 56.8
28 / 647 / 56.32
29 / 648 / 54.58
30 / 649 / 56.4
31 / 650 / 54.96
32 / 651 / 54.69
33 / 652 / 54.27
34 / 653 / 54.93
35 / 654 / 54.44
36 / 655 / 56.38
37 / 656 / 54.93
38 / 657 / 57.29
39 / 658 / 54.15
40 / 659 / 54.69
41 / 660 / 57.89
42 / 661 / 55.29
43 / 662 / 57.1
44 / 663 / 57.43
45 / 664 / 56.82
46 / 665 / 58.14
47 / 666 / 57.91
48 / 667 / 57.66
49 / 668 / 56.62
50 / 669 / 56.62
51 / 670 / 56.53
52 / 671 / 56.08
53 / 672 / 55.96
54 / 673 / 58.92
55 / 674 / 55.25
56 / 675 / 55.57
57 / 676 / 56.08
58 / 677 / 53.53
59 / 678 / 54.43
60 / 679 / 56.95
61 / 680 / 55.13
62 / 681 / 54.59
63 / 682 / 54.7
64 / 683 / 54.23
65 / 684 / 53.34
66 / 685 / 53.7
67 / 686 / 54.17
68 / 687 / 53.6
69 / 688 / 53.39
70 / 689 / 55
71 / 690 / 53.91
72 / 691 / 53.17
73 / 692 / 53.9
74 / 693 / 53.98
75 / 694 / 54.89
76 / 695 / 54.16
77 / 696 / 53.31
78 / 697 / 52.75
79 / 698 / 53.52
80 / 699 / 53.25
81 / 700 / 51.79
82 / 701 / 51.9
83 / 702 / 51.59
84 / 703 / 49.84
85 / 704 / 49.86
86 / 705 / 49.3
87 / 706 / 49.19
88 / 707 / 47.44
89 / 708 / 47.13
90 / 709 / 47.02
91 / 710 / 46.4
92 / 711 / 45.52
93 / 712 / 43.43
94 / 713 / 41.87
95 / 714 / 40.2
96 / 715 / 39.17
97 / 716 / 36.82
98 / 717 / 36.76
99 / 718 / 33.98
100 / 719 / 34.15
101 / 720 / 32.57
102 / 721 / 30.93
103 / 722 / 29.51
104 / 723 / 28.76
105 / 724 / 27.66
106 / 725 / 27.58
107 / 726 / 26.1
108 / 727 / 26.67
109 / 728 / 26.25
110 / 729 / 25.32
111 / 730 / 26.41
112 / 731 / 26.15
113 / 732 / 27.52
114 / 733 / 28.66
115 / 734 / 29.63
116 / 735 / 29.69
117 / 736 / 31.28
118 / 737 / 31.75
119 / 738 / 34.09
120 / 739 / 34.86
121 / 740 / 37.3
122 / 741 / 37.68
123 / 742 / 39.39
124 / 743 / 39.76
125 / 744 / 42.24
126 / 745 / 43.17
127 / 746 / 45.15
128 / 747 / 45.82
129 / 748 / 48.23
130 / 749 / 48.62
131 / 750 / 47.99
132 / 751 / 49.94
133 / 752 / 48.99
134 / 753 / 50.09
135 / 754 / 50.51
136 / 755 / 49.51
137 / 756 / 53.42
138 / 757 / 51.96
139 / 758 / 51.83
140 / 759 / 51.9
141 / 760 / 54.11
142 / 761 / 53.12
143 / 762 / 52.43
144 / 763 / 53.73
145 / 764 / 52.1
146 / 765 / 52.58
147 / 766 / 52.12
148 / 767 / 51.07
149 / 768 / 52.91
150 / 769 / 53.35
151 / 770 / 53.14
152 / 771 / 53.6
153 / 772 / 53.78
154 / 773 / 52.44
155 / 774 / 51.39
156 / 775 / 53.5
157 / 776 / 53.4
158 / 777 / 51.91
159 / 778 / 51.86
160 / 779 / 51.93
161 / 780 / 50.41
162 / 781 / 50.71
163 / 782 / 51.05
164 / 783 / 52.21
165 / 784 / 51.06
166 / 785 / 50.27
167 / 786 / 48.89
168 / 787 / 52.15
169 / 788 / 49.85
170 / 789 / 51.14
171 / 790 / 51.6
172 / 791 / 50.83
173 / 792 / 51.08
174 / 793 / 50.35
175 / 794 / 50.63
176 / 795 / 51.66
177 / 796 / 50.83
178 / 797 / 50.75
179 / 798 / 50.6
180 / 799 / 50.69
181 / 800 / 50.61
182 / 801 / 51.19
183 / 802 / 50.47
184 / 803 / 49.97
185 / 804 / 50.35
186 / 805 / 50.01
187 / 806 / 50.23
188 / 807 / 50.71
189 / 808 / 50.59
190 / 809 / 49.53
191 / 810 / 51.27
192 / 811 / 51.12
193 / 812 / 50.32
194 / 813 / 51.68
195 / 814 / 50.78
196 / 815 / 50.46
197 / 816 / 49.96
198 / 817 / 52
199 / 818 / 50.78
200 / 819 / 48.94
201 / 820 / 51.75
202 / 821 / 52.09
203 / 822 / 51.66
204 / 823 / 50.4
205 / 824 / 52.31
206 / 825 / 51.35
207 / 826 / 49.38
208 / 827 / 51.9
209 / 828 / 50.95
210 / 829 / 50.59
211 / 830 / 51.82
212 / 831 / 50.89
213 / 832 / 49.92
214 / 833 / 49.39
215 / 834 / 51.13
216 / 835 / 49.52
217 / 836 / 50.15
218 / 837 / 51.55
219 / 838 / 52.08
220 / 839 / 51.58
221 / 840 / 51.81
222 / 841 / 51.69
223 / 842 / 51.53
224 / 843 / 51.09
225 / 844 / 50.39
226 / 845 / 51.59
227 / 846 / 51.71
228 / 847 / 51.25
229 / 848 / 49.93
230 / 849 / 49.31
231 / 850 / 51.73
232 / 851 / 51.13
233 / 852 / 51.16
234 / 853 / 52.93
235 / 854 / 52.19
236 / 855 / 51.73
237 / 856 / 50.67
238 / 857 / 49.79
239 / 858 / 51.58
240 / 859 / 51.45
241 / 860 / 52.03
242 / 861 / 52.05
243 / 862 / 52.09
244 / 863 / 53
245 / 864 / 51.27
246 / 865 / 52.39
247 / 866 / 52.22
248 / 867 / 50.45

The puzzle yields 43.7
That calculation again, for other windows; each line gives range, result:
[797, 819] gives 50.6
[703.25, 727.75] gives 38.2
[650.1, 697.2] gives 55.3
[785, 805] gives 50.7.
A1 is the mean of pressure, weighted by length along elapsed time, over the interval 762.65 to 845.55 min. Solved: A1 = 51.2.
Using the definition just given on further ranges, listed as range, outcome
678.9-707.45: 52.9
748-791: 51.6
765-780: 52.5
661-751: 45.5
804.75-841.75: 50.9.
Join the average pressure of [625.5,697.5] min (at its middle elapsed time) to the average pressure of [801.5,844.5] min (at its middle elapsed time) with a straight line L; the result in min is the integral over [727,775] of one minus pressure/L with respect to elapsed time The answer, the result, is 7.8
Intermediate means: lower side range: 55.2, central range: 44.1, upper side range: 50.8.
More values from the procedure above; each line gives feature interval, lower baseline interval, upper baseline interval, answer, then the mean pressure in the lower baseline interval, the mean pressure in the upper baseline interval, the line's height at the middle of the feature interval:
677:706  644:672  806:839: 0.9 min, 56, 50.8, 55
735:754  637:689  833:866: 4.2 min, 55.5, 51.3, 53.7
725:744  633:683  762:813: 7.8 min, 55.6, 51.4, 53.1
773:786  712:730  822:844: -3.0 min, 32.2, 51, 42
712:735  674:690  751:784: 9.5 min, 54.6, 52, 53.3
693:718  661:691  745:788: 3.0 min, 55.6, 51.2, 54.2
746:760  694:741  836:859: -2.5 min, 38.8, 51.3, 42.2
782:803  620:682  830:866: 0.7 min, 55.5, 51.3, 52.5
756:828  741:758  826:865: -3.8 min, 47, 51.2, 48.9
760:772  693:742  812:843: -2.3 min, 39.1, 51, 44.4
